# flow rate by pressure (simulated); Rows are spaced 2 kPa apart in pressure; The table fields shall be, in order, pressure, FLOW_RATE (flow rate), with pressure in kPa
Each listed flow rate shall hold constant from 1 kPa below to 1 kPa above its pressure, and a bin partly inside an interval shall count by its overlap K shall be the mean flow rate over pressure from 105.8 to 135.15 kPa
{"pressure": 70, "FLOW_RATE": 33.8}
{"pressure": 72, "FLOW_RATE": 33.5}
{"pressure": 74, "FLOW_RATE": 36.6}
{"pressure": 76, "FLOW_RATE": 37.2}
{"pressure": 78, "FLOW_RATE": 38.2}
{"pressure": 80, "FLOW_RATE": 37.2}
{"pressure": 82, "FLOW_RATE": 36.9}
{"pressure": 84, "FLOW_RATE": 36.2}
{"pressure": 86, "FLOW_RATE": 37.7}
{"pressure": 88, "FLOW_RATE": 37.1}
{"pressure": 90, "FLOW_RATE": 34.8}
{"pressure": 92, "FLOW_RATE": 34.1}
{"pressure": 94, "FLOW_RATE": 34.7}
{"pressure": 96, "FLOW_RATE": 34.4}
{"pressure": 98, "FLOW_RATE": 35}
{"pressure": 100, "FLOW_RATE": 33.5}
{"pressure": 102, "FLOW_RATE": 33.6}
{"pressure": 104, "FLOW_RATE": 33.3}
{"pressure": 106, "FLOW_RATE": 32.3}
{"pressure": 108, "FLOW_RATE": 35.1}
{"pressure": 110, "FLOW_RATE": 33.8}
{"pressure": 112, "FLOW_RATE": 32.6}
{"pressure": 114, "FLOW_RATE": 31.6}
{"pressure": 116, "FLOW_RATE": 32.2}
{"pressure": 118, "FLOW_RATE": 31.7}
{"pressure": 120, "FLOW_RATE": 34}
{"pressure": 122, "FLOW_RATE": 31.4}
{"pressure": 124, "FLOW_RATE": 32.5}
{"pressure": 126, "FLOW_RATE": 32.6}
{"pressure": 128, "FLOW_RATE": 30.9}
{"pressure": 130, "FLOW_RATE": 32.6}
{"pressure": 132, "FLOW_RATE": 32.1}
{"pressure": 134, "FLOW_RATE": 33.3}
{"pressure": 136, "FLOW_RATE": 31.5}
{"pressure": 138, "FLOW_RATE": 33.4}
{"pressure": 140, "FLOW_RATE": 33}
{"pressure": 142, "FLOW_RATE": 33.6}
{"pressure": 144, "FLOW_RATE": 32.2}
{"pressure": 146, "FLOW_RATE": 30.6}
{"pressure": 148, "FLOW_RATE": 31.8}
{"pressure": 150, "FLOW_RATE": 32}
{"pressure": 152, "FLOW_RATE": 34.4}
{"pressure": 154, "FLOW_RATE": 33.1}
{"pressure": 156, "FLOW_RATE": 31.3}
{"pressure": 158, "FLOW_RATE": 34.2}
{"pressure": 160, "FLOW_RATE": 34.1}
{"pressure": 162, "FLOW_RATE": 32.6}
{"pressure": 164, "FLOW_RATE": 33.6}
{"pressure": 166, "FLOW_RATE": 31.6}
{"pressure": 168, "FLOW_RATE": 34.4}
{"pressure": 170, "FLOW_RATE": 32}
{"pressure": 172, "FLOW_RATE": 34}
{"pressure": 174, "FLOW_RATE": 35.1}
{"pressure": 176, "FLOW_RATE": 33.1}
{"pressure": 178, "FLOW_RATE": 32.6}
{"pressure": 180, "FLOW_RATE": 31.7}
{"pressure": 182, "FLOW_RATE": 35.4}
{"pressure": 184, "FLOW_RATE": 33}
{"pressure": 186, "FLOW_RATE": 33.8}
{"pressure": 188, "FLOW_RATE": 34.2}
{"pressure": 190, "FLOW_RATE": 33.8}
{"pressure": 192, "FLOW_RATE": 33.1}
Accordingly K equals 32.6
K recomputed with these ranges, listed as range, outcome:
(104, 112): 33.5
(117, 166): 32.6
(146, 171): 32.8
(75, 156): 33.7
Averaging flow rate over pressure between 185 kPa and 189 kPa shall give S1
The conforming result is 34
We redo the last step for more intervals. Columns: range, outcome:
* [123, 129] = 32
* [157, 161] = 34.2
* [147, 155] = 32.8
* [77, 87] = 37.2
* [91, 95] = 34.4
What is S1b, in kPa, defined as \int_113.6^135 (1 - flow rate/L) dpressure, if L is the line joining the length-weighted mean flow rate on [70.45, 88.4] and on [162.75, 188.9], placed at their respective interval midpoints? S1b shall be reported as 1.7 kPa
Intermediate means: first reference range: 36.6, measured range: 32.3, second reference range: 33.4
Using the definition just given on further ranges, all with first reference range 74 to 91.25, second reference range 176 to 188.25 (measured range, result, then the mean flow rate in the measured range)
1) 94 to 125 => 2.4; 33.2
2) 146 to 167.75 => 0.9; 32.8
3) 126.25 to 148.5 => 1.7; 32.3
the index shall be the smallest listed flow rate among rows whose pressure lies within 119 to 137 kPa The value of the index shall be 30.9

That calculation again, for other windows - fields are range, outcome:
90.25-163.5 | 30.6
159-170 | 31.6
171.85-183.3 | 31.7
